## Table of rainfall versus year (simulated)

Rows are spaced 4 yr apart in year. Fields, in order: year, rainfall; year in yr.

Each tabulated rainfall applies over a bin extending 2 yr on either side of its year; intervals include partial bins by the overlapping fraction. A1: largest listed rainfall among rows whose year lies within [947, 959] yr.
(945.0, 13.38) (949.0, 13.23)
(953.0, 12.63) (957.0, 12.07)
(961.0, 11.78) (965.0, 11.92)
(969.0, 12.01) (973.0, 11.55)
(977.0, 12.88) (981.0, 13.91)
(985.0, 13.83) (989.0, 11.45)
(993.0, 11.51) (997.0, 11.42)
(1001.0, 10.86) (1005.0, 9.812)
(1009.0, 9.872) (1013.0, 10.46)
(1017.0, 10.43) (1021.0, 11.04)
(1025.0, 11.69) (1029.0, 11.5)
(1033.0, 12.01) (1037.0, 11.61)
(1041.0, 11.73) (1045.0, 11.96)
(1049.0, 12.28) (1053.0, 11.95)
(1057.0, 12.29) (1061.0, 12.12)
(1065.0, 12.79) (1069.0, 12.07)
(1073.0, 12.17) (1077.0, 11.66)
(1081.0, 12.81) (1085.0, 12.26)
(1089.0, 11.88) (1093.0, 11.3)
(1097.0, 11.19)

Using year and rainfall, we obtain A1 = 13.23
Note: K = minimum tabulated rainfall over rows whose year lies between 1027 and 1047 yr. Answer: 11.5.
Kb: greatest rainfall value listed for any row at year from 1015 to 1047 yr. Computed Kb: 12.01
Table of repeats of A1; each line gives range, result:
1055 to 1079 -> 12.79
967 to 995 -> 13.91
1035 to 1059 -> 12.29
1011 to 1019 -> 10.46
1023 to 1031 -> 11.69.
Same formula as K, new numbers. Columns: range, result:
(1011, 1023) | 10.43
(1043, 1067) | 11.95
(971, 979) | 11.55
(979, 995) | 11.45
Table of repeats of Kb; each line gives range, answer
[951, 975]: 12.63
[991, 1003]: 11.51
